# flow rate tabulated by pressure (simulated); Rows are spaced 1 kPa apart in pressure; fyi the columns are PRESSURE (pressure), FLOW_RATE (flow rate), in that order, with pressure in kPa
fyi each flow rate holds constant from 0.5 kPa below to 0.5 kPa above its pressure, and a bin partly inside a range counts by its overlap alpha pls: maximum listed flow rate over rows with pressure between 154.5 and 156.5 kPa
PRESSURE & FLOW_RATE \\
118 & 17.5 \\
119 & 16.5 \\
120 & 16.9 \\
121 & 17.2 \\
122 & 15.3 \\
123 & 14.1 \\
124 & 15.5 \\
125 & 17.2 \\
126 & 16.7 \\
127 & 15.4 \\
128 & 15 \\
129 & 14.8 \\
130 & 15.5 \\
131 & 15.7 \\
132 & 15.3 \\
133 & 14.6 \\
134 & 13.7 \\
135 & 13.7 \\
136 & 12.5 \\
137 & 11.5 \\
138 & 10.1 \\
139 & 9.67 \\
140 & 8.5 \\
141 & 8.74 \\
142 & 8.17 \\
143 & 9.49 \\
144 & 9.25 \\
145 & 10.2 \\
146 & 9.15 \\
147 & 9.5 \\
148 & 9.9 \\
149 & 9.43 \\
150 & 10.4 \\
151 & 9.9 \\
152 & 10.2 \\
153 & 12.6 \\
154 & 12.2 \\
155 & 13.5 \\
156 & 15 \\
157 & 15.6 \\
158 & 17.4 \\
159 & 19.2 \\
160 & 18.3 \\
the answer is 15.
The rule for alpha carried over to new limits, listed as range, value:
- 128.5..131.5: 15.7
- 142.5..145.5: 10.2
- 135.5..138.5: 12.5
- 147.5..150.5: 10.4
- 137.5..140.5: 10.1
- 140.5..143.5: 9.49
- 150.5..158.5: 17.4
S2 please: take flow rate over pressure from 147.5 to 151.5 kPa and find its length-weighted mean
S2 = 9.91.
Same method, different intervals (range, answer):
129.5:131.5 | 15.6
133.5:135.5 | 13.7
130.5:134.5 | 14.8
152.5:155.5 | 12.8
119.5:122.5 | 16.5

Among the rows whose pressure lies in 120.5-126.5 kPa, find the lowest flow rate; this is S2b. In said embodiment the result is 14.1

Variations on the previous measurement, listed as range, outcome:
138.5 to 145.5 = 8.17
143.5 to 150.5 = 9.15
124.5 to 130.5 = 14.8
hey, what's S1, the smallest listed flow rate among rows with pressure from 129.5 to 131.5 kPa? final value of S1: 15.5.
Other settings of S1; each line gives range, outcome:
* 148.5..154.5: 9.43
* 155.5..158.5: 15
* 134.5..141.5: 8.5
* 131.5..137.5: 11.5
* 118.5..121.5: 16.5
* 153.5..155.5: 12.2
